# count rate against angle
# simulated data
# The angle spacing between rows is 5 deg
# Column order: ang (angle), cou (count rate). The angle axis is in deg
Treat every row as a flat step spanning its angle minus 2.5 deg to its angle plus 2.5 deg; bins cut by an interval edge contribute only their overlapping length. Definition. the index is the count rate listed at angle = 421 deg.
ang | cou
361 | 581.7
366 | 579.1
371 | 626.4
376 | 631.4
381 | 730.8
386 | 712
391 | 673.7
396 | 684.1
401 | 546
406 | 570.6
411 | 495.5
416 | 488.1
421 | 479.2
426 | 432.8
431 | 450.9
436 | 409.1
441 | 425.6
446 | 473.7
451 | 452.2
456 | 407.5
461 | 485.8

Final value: 479.2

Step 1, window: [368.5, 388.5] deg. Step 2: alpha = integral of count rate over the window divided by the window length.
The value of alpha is 675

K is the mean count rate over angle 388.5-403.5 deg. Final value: 635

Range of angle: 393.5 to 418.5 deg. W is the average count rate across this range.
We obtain 557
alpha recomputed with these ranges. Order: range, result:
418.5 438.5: 443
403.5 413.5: 533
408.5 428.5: 474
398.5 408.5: 558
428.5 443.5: 429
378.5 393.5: 706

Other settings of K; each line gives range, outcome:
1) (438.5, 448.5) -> 450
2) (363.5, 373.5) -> 603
